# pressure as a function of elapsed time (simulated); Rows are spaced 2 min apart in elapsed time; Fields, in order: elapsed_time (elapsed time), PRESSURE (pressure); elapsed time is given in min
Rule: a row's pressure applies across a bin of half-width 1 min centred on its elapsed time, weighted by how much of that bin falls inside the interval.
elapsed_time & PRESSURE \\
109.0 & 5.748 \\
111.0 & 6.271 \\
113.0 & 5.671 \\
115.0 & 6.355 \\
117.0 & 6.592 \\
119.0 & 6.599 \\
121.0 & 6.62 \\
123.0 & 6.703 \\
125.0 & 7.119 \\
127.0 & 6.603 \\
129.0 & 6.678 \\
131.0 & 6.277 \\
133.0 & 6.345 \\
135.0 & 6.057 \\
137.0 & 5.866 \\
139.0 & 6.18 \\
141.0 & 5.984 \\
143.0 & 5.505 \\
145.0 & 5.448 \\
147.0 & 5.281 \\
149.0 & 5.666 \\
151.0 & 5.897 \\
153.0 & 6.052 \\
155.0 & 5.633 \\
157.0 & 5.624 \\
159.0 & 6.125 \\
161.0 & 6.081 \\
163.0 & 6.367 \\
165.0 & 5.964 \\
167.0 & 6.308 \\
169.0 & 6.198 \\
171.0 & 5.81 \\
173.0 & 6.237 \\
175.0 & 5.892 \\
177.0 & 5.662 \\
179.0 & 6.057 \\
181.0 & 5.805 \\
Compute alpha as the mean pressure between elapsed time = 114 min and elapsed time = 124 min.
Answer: 6.57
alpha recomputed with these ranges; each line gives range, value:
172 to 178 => 5.93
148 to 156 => 5.81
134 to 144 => 5.92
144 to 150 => 5.46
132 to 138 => 6.09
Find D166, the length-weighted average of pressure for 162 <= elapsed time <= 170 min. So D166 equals 6.21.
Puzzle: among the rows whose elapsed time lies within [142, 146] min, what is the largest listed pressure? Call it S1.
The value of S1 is 5.505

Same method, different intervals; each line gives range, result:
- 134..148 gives 6.18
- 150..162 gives 6.125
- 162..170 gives 6.367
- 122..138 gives 7.119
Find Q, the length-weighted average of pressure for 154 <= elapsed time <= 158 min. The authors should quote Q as 5.63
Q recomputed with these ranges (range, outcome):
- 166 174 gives 6.14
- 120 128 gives 6.76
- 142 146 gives 5.48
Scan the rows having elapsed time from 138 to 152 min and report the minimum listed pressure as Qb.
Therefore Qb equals 5.281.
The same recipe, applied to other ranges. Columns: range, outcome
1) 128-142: 5.866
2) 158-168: 5.964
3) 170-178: 5.662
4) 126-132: 6.277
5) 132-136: 6.057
